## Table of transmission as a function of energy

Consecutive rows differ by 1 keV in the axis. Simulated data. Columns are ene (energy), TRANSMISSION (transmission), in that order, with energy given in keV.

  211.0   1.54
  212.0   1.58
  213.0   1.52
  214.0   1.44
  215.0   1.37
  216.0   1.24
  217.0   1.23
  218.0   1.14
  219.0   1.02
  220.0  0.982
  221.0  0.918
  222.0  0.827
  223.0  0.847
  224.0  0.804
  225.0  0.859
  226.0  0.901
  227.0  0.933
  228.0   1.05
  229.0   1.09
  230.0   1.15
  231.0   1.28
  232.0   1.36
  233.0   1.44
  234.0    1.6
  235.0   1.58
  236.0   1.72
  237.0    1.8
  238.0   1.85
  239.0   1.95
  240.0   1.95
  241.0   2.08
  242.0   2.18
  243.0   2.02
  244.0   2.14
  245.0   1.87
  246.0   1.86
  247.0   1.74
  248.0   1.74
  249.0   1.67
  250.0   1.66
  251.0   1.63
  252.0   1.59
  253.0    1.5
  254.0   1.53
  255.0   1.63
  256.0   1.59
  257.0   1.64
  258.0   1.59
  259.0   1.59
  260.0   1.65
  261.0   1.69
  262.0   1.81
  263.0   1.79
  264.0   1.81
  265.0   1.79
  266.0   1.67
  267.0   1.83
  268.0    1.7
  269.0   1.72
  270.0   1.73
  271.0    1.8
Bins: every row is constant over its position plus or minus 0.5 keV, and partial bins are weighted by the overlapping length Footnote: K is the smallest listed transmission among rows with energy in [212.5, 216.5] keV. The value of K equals 1.24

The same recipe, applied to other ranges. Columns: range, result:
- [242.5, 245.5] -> 1.87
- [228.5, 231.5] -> 1.09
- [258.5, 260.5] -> 1.59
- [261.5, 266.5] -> 1.67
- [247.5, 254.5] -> 1.5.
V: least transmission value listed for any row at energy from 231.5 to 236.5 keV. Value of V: 1.36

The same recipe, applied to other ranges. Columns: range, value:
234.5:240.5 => 1.58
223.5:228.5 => 0.804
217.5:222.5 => 0.827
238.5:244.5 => 1.95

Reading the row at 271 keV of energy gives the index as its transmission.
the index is 1.8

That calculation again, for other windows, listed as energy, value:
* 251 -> 1.63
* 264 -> 1.81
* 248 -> 1.74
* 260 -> 1.65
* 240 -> 1.95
